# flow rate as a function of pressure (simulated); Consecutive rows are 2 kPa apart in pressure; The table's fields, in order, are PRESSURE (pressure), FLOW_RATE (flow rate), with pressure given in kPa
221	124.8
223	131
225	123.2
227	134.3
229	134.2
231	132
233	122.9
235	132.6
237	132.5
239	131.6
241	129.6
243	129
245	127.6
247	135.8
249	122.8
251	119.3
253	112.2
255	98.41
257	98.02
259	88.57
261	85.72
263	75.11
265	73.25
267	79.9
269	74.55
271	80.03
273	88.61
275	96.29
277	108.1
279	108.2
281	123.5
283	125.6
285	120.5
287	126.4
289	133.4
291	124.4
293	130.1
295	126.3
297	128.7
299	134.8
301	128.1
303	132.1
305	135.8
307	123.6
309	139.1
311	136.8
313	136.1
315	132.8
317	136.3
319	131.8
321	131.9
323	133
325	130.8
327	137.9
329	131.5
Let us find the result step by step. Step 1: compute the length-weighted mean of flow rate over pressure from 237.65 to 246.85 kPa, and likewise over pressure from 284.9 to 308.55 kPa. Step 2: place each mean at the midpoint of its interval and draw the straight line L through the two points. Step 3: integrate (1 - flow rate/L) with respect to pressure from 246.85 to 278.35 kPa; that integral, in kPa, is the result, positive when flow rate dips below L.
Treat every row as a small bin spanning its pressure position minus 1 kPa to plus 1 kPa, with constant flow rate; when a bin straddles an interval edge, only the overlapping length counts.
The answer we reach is 8.42 kPa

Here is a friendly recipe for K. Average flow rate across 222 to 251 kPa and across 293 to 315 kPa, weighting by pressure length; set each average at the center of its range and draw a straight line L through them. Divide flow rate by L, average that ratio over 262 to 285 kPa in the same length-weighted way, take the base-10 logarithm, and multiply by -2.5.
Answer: 0.348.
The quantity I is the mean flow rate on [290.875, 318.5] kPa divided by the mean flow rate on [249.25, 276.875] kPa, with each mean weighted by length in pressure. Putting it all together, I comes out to 1.44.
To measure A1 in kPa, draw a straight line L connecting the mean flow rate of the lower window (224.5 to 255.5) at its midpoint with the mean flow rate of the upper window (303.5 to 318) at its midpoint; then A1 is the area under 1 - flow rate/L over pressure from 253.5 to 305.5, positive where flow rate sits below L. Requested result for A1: 9.0 kPa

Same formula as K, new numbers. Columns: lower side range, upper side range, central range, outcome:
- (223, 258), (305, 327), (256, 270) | 0.475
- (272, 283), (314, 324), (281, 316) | -0.088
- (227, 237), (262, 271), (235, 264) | -0.102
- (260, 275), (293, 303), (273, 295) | -0.109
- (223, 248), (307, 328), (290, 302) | 0.037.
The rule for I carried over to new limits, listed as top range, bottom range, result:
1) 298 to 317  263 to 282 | 1.46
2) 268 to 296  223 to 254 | 0.87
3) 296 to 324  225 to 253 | 1.03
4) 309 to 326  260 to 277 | 1.61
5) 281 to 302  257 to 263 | 1.47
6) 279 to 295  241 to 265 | 1.16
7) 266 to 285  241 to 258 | 0.84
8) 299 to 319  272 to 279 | 1.35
